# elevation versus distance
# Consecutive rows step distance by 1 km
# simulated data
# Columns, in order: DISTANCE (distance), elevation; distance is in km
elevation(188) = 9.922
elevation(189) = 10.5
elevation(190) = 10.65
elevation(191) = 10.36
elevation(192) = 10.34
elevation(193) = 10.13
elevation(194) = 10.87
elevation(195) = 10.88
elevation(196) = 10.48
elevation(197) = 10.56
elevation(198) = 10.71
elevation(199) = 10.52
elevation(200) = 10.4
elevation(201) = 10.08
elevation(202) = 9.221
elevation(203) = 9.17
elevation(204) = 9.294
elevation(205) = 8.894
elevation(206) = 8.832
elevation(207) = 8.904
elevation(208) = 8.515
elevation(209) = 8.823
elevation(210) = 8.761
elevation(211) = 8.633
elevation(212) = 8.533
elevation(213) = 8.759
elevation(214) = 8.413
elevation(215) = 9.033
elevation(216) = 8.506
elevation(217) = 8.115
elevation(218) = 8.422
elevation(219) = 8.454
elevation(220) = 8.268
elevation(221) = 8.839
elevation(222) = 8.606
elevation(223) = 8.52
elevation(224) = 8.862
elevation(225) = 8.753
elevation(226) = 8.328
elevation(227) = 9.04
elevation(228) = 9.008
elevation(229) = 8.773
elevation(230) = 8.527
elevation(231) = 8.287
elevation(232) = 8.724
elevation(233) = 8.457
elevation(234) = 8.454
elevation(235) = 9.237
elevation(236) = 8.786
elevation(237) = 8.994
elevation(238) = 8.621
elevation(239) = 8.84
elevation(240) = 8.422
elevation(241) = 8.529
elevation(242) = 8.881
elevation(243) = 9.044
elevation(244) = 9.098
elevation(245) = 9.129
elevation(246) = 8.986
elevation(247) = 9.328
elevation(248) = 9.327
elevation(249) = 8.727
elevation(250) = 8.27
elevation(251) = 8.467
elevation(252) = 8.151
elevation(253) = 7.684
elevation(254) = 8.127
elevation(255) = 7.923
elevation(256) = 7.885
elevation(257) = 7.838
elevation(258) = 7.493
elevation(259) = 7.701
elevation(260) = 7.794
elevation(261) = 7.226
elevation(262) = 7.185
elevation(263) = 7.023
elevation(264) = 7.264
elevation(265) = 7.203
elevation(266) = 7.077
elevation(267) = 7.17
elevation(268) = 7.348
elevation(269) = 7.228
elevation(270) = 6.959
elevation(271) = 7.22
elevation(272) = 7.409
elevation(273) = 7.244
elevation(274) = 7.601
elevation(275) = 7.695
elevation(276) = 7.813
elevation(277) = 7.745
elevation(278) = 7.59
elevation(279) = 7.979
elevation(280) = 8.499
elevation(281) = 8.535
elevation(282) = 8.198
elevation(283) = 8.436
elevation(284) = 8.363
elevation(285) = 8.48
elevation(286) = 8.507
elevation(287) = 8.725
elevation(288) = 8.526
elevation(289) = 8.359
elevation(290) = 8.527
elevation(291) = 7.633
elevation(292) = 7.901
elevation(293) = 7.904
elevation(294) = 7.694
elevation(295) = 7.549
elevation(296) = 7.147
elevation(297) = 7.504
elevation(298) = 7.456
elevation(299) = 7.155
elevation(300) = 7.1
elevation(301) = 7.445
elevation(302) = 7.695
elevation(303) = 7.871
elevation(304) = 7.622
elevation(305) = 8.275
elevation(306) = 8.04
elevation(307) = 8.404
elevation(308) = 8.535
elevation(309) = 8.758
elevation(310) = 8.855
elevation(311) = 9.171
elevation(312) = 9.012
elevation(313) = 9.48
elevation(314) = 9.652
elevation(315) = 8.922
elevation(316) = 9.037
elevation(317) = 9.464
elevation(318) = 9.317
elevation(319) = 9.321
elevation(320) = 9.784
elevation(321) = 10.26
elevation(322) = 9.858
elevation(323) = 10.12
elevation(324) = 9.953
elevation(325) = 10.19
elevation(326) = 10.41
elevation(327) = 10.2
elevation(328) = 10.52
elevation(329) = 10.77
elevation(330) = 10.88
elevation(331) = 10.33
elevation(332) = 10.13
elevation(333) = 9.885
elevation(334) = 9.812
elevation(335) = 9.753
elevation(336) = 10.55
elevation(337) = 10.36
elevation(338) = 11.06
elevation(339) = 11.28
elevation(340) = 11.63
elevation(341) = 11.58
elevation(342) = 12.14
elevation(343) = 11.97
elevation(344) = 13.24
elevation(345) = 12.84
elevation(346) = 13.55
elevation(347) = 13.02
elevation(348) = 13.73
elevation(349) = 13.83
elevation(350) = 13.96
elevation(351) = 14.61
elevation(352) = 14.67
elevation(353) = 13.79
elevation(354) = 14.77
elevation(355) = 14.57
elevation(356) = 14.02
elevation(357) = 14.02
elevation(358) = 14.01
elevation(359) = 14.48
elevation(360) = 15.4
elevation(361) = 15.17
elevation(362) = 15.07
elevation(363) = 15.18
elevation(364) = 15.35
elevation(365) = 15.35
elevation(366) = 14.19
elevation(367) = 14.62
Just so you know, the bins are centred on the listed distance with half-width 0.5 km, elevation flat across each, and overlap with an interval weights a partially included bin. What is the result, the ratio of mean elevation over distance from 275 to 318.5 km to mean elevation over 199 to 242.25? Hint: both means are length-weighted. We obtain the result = 0.9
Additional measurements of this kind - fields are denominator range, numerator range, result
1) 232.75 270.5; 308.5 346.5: 1.27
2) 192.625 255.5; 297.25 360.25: 1.20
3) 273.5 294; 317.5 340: 1.26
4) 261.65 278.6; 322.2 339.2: 1.41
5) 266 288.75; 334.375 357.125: 1.63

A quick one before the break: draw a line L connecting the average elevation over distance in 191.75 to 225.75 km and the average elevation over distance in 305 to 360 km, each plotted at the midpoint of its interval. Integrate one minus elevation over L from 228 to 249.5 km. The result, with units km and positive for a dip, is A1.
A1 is 1.9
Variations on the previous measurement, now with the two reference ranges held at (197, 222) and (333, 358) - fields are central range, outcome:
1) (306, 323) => 3.8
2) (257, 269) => 3.6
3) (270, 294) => 6.5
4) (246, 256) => 1.7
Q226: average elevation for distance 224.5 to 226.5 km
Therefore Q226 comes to 8.54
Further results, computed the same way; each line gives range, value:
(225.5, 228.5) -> 8.79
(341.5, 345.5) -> 12.5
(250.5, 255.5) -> 8.07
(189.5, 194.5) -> 10.5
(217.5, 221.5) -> 8.5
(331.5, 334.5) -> 9.94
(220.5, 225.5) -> 8.72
